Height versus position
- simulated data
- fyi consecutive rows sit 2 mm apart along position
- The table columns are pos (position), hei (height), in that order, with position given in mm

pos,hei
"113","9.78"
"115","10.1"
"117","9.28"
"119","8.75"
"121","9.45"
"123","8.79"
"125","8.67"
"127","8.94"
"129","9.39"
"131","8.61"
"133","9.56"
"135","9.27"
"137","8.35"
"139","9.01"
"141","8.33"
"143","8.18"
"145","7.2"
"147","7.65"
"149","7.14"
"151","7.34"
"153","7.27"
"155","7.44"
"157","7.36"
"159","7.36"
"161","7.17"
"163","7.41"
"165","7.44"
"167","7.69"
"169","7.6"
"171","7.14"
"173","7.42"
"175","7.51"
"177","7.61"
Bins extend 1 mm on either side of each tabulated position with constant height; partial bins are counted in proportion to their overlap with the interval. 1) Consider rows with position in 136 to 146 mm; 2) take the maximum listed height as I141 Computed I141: 9.01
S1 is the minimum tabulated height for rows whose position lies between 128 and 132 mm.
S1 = 8.61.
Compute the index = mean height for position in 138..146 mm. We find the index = 8.18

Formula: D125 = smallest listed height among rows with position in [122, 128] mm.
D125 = 8.67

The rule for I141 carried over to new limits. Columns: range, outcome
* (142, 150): 8.18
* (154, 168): 7.69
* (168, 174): 7.6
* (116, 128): 9.45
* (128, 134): 9.56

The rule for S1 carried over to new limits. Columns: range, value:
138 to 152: 7.14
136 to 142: 8.33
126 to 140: 8.35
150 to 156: 7.27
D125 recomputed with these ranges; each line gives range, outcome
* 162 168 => 7.41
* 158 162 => 7.17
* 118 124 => 8.75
